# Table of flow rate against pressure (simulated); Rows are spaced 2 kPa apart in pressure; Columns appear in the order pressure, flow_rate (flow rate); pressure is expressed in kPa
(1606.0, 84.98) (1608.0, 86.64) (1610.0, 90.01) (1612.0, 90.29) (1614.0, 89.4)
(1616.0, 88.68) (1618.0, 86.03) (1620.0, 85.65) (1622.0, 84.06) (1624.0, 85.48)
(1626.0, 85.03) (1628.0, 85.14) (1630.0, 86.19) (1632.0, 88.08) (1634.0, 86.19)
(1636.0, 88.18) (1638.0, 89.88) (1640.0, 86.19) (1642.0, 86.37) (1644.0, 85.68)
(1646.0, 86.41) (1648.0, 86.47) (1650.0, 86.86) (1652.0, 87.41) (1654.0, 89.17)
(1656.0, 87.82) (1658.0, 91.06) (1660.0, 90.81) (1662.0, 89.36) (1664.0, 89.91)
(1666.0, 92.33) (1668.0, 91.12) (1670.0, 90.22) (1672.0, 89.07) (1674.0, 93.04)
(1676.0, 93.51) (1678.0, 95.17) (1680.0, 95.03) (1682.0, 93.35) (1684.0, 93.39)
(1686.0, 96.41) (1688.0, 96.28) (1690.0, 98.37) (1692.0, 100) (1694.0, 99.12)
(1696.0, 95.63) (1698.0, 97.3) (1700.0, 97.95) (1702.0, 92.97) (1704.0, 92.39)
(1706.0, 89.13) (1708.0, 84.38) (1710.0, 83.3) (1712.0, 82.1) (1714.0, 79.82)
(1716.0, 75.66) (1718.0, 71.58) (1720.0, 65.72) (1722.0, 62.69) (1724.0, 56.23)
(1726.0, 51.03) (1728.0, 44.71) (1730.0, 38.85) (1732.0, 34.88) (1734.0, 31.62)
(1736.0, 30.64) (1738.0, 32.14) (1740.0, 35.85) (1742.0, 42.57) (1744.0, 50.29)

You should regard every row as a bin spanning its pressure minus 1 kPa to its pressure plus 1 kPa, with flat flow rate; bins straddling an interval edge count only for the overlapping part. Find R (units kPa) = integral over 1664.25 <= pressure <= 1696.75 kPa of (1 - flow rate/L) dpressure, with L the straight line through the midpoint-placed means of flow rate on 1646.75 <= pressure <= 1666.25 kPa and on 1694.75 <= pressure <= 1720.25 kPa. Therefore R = -2.6 kPa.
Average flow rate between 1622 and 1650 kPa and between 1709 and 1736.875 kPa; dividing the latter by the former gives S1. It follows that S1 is 0.7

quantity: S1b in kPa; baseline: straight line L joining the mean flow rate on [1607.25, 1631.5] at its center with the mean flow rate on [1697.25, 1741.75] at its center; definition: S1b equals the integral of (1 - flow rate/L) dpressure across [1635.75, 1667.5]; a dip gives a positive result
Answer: -3.5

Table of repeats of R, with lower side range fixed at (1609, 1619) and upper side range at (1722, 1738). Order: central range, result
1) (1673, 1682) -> -4.4 kPa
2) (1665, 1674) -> -3.3 kPa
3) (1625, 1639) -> -0.9 kPa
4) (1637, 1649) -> -1.5 kPa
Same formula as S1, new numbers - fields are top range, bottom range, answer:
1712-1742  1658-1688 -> 0.56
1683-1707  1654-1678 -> 1.05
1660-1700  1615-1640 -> 1.09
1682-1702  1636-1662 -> 1.10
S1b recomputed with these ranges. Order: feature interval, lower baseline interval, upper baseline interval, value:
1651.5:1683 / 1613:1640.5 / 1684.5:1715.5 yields -0.53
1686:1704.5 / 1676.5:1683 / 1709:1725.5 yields -2.59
